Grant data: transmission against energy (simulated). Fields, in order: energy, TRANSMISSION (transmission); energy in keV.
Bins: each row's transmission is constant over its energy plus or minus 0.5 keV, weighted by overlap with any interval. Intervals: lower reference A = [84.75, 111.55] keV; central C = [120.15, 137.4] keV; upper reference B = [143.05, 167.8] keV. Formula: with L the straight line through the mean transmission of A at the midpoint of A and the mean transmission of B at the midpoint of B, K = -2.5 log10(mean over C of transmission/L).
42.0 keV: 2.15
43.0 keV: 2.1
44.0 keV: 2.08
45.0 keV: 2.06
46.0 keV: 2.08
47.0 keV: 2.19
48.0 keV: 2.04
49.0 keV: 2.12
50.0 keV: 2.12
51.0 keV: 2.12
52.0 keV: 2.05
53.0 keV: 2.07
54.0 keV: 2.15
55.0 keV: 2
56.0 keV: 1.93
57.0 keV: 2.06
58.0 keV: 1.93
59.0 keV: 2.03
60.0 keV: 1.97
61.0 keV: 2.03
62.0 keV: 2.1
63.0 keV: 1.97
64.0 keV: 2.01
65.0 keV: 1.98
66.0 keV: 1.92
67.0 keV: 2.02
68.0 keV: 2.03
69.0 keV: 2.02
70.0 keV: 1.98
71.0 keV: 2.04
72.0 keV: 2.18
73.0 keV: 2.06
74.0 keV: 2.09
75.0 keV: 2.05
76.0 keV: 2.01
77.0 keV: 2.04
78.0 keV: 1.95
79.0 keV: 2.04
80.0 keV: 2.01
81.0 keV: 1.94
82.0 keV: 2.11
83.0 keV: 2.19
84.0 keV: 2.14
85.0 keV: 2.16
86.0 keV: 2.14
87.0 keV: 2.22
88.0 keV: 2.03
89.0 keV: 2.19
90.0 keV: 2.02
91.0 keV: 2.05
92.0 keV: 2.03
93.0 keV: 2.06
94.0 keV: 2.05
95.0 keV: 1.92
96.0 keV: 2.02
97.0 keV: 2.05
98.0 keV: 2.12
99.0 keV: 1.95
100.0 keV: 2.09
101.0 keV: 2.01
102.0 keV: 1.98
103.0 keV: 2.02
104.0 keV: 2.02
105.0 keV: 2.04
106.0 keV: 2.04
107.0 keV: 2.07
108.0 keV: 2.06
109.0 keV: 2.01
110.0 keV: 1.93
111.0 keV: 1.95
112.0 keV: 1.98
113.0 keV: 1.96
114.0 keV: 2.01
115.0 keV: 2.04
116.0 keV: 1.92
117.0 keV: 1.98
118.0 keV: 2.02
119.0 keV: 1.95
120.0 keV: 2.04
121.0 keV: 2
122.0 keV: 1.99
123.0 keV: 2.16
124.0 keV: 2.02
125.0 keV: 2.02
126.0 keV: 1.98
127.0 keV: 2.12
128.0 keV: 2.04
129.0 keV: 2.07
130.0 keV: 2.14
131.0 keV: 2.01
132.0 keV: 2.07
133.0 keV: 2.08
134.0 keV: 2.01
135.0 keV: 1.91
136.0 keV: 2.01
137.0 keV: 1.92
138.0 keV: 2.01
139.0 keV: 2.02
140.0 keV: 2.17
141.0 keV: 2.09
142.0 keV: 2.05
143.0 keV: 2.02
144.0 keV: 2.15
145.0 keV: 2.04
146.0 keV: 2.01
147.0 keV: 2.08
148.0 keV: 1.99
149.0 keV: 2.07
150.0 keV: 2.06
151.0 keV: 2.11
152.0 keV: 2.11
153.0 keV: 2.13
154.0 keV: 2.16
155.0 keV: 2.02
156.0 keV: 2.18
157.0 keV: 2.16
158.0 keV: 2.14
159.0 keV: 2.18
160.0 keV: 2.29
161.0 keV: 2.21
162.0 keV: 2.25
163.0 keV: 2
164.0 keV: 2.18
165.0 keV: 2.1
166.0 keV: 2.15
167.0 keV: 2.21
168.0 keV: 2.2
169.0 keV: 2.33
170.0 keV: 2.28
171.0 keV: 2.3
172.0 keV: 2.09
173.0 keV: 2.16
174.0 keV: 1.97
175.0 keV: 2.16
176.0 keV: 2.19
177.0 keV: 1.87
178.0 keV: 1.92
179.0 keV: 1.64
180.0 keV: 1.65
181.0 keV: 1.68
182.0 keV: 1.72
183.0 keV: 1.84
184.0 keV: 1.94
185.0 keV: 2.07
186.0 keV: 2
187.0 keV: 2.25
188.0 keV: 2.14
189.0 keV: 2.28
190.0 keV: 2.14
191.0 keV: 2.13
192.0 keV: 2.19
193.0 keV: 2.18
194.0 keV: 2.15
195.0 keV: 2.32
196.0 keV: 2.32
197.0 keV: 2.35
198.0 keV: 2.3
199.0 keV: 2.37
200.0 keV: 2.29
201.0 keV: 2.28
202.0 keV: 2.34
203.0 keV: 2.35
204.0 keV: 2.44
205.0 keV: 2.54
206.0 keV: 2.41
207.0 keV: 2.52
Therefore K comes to 0.03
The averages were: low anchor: 2.04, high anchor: 2.12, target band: 2.03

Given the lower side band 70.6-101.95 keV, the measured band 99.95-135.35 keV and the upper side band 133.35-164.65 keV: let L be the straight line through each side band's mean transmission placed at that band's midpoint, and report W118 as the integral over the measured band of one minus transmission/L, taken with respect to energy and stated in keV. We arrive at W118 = 0.9 keV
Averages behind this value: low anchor 2.06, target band 2.02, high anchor 2.09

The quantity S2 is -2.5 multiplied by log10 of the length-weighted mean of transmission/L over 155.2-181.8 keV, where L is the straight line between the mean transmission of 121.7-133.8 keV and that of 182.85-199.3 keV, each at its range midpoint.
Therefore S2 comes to 0.02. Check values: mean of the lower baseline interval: 2.06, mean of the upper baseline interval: 2.18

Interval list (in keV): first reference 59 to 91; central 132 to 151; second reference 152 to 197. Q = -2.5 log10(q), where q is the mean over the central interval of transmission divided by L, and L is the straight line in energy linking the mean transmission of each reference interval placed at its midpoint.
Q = 0.02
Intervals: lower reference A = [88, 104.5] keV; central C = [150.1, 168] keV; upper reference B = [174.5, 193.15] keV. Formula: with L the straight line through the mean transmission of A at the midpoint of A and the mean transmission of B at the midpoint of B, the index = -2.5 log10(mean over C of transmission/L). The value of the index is -0.08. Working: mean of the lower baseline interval 2.04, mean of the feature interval 2.15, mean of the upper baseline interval 2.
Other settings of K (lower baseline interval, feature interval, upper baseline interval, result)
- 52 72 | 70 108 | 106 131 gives -0.02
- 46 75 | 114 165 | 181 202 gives 0.02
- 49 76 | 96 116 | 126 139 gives 0.01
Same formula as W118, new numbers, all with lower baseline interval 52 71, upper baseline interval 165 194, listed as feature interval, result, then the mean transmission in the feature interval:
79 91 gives -0.5 keV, 2.1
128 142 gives 0.0 keV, 2.04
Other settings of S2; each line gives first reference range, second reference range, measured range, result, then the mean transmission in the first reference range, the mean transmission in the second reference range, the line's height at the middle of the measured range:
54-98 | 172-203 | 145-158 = 0.00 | 2.04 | 2.1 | 2.08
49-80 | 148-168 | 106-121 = 0.05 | 2.03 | 2.14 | 2.09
